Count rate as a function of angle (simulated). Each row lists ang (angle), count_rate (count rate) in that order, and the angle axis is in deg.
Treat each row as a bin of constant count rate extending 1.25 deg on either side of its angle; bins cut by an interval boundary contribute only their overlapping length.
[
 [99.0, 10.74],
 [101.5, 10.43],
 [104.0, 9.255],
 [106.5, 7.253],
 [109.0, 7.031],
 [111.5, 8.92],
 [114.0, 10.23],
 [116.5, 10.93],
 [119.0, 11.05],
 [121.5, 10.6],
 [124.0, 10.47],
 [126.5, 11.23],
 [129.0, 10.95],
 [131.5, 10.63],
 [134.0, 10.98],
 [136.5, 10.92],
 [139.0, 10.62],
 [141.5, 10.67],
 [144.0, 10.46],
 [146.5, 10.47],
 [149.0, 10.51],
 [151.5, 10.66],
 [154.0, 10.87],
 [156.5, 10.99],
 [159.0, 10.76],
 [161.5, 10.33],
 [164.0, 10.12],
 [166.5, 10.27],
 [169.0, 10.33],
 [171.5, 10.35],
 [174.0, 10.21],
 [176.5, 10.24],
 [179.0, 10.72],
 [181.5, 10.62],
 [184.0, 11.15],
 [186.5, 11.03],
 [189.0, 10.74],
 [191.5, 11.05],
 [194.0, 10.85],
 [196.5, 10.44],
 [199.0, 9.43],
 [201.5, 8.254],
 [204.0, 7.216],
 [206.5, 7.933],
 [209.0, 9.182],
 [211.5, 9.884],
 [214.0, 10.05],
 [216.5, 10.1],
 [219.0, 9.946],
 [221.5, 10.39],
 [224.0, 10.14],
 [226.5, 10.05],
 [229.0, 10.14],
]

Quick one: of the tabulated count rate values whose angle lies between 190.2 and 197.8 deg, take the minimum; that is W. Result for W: 10.44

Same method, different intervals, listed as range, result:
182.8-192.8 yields 10.74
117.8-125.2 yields 10.47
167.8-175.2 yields 10.21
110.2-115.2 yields 8.92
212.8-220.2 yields 9.946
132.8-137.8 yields 10.92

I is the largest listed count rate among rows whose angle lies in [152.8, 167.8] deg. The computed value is 10.99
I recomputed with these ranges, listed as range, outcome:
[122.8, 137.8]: 11.23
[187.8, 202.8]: 11.05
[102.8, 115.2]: 10.23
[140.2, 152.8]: 10.67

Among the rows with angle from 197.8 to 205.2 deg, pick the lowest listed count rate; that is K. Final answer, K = 7.216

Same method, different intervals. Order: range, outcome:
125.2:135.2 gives 10.63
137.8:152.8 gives 10.46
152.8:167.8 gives 10.12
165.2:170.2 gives 10.27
